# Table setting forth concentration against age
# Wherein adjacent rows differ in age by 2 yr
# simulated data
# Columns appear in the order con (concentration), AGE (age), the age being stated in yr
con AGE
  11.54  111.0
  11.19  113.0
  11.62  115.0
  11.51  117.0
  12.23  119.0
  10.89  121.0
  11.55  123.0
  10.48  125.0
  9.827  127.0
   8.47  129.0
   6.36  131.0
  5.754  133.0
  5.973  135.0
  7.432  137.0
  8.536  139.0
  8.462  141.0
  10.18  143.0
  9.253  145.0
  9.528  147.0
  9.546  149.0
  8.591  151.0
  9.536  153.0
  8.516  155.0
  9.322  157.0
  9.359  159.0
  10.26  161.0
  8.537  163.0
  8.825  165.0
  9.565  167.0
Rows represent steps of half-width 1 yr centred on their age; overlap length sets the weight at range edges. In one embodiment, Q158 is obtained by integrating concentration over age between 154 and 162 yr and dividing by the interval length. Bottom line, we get 9.36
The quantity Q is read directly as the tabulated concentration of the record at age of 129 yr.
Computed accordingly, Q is 8.47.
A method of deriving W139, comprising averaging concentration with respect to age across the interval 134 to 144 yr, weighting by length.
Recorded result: 8.12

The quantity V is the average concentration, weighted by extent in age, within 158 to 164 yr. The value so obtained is 9.39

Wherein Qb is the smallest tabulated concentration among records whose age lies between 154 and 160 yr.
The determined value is 8.516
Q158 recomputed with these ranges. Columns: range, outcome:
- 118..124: 11.6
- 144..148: 9.39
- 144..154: 9.29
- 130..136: 6.03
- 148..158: 9.1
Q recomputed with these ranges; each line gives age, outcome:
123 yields 11.55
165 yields 8.825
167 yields 9.565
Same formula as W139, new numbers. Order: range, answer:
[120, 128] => 10.7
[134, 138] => 6.7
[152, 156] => 9.03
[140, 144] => 9.32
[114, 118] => 11.6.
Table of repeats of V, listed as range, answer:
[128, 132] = 7.42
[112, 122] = 11.5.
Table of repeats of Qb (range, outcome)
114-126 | 10.48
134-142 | 5.973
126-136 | 5.754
